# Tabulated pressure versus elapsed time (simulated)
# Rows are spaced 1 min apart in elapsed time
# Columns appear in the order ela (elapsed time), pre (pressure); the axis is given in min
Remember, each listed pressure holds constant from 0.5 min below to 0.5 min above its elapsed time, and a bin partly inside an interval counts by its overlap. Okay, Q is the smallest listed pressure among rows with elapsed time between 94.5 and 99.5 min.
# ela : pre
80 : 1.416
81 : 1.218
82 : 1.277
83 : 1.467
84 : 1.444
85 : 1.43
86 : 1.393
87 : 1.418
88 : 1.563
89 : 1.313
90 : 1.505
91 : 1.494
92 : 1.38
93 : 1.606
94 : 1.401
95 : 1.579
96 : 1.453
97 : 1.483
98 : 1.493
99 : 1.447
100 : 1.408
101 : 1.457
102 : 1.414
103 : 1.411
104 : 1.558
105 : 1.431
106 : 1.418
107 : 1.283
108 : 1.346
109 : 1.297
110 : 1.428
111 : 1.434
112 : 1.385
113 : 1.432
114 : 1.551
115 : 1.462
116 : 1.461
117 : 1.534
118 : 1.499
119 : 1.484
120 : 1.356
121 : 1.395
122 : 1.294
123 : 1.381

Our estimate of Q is 1.447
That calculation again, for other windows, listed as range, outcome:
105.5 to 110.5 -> 1.283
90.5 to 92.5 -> 1.38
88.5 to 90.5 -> 1.313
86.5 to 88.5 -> 1.418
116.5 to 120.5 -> 1.356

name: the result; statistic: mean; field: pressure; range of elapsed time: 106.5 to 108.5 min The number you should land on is 1.31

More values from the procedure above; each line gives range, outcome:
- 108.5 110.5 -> 1.36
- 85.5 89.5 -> 1.42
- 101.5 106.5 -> 1.45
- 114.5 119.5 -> 1.49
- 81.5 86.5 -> 1.4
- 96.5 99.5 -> 1.47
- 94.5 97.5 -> 1.5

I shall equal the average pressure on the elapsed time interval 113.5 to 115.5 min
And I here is 1.51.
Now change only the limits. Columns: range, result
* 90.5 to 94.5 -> 1.47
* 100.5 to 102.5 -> 1.44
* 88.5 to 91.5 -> 1.44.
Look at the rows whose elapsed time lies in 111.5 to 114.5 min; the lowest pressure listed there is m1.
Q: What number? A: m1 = 1.385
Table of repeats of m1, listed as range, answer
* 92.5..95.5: 1.401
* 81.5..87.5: 1.277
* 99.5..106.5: 1.408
